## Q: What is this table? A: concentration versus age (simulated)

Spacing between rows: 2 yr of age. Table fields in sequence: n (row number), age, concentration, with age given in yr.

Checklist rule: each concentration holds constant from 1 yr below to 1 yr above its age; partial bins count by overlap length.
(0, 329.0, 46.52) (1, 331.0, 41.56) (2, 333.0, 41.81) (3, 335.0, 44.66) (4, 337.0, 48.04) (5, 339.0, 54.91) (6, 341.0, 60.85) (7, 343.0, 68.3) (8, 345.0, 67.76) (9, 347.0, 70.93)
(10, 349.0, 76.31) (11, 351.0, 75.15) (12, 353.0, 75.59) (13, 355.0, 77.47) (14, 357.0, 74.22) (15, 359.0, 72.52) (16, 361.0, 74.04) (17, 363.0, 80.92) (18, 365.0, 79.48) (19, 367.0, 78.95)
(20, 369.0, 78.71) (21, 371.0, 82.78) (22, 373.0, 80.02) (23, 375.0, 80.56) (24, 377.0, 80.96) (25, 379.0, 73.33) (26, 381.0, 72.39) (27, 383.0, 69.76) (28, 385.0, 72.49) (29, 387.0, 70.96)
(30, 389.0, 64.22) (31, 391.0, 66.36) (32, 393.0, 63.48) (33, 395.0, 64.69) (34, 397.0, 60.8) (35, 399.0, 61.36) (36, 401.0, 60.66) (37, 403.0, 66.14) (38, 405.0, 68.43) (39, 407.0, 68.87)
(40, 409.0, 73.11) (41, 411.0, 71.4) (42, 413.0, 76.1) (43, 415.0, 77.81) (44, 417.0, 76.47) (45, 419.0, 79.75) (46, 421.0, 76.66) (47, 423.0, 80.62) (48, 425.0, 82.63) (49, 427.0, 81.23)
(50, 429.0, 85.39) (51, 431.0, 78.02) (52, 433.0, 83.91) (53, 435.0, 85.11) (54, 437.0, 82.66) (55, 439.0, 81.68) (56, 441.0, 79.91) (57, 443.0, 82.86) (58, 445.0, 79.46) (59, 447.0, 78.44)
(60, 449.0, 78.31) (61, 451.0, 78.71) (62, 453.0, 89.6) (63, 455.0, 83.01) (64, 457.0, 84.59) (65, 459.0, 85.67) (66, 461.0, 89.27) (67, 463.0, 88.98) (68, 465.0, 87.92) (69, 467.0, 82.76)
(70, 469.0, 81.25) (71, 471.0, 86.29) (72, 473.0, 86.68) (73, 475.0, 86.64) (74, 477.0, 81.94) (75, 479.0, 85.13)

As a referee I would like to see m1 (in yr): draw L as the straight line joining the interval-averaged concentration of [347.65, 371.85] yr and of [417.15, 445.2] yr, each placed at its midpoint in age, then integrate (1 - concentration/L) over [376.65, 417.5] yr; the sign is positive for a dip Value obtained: 5.17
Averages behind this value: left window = 77.1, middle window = 69.2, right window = 81.3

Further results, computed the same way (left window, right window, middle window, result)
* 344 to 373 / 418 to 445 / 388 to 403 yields 3.0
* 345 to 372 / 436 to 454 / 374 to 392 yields 1.3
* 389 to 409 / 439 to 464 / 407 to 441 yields -2.6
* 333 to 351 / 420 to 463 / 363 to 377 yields -2.7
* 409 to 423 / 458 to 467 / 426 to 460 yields 0.2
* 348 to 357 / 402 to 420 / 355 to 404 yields 1.6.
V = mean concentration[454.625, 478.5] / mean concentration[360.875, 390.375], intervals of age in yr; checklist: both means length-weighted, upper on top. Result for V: 1.13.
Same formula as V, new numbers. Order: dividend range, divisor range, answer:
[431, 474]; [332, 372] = 1.21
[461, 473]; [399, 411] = 1.28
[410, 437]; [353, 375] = 1.02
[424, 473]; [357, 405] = 1.16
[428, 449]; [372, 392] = 1.12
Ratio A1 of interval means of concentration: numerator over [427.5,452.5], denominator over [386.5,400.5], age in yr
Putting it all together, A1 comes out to 1.3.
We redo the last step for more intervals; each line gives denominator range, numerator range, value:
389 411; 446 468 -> 1.28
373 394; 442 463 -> 1.16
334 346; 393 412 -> 1.15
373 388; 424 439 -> 1.11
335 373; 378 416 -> 0.96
